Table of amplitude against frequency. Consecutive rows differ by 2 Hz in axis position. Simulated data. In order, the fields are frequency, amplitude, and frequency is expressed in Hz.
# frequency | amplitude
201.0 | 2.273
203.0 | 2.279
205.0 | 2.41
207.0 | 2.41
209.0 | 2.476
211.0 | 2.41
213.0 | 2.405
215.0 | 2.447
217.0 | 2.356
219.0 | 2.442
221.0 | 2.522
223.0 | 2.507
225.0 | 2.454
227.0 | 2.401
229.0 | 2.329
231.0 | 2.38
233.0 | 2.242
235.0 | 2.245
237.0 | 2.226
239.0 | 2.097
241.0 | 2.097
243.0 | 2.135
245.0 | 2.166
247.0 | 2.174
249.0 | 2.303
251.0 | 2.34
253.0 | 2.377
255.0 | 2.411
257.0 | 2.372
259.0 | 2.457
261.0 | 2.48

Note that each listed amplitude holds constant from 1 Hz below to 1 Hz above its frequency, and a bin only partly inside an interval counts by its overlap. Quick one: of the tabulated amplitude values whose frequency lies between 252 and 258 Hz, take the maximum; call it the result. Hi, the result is 2.411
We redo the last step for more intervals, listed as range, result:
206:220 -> 2.476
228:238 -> 2.38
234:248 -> 2.245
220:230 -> 2.522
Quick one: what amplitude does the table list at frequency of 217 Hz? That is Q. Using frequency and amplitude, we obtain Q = 2.356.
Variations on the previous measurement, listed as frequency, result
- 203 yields 2.279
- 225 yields 2.454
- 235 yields 2.245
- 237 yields 2.226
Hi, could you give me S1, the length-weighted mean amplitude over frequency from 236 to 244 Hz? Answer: 2.14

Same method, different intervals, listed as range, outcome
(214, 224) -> 2.45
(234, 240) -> 2.19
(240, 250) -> 2.17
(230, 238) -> 2.27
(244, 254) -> 2.27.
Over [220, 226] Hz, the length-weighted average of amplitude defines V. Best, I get 2.49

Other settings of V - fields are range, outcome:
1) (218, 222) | 2.48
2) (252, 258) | 2.39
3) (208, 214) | 2.43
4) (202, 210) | 2.39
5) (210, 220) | 2.41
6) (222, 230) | 2.42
